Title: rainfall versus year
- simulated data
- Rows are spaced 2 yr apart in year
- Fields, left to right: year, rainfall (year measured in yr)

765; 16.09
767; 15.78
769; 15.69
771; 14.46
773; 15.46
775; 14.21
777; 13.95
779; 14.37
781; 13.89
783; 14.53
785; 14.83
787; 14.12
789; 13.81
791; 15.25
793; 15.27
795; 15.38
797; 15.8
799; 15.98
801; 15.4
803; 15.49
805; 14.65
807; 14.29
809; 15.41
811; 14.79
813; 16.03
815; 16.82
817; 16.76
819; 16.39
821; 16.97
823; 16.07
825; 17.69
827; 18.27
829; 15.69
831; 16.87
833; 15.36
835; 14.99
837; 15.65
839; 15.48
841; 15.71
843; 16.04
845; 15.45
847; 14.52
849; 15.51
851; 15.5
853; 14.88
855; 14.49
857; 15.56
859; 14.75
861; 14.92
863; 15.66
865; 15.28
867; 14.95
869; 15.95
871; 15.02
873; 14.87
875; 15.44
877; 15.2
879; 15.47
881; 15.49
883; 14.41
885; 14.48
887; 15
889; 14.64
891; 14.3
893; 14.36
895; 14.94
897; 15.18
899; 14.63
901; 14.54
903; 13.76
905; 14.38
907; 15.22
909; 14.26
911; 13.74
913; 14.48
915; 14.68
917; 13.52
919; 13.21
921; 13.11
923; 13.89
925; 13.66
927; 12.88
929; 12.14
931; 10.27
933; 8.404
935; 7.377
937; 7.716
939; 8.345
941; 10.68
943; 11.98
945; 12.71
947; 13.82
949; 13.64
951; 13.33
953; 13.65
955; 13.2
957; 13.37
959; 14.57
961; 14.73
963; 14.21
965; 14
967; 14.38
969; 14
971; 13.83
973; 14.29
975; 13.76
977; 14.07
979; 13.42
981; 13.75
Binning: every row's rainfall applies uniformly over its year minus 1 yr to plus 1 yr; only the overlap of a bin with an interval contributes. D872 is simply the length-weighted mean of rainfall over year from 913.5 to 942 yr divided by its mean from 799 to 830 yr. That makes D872 0.7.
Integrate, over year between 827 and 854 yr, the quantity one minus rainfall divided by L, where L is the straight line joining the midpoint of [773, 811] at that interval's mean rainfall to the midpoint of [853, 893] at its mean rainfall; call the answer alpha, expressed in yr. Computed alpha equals -1.21 yr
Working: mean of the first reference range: 14.8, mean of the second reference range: 15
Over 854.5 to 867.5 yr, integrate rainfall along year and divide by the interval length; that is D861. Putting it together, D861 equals 15.1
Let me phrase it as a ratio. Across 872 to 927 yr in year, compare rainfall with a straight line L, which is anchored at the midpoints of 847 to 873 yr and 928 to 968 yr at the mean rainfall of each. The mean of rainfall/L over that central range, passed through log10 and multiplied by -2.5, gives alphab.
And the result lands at -0.05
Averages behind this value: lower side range 15.2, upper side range 12.1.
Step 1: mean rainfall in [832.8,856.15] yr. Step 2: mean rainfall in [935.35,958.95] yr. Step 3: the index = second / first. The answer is 0.79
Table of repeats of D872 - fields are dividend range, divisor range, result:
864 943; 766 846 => 0.88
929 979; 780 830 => 0.80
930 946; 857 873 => 0.64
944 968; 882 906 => 0.95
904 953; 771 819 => 0.82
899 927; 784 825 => 0.90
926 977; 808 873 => 0.79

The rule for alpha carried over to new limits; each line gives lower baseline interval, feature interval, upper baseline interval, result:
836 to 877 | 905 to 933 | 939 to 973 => 1.5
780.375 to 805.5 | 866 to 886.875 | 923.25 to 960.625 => -3.0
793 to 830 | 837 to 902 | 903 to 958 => -3.7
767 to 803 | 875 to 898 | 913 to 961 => -3.0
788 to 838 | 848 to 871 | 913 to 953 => -1.4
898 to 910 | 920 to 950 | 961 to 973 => 6.2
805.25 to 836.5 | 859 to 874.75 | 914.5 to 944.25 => -1.2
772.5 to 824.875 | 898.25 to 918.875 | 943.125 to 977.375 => 0.0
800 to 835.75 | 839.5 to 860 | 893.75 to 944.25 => -0.4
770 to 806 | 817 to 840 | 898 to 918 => -2.6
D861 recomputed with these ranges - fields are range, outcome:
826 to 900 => 15.3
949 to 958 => 13.4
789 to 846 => 15.8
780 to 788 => 14.3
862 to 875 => 15.3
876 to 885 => 15.1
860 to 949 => 13.6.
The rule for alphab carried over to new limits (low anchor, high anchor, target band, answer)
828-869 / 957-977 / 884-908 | 0.020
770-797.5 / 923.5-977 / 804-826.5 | -0.129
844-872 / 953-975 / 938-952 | 0.178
